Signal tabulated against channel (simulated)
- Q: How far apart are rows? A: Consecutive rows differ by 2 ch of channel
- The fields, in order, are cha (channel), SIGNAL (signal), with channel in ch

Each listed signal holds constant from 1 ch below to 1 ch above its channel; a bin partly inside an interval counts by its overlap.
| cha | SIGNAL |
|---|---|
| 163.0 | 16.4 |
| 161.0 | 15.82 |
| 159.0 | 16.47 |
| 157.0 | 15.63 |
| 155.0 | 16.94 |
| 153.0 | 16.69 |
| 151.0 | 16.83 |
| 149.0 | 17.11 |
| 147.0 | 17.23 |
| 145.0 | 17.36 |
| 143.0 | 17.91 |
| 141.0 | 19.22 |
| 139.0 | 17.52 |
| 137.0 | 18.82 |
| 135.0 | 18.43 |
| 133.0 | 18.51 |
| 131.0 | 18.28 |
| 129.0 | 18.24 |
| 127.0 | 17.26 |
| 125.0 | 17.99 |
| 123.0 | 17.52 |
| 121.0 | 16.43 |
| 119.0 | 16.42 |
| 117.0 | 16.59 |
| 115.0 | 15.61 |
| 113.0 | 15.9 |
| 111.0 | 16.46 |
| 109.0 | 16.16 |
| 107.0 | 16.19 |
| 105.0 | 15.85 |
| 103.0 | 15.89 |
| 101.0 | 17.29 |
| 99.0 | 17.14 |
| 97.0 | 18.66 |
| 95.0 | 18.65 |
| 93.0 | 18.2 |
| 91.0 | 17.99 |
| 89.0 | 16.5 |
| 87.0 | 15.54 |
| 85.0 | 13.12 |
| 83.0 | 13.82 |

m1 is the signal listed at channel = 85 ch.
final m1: 13.12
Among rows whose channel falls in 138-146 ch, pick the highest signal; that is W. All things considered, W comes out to 19.22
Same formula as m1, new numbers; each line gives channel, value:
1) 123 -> 17.52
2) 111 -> 16.46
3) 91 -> 17.99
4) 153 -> 16.69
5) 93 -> 18.2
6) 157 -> 15.63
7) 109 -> 16.16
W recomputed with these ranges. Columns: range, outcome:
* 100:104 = 17.29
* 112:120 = 16.59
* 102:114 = 16.46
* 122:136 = 18.51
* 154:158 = 16.94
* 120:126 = 17.99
